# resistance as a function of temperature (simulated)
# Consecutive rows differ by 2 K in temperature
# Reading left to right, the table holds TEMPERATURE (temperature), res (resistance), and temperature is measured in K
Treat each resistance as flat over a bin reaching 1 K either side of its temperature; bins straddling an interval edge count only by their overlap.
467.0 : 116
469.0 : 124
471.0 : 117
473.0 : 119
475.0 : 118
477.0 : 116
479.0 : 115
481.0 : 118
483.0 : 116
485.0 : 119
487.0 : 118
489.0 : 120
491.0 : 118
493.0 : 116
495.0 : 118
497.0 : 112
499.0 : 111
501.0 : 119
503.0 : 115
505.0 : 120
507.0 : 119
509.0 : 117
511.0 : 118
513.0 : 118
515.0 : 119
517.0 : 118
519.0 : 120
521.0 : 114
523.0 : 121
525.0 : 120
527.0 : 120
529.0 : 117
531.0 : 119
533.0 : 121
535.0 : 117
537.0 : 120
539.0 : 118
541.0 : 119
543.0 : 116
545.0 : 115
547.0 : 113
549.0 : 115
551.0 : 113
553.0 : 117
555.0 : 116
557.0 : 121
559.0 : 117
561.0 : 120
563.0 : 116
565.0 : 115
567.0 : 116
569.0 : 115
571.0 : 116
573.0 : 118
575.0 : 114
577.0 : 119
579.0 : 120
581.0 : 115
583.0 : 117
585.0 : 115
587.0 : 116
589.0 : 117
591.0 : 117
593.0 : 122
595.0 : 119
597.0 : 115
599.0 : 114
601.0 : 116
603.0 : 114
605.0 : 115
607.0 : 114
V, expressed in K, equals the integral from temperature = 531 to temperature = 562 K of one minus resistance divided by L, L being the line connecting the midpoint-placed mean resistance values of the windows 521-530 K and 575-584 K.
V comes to 0.3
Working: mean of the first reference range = 119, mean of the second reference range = 117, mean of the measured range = 117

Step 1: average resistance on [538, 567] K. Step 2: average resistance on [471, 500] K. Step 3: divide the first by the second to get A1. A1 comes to 1.0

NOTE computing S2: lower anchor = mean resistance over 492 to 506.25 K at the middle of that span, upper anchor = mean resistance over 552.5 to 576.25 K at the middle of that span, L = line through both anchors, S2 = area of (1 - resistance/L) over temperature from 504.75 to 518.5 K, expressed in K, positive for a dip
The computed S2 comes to -0.3 K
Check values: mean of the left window 116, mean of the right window 117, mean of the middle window 118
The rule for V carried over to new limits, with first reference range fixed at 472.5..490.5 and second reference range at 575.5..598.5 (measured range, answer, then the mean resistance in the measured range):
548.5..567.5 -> 0.12 K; 117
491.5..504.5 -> 0.23 K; 115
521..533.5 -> -0.18 K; 119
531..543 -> -0.13 K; 119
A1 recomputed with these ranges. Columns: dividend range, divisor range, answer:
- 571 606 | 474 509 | 1.00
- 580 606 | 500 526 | 0.98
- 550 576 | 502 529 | 0.98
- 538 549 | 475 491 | 0.99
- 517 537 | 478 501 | 1.02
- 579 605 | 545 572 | 1.00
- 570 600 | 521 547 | 0.99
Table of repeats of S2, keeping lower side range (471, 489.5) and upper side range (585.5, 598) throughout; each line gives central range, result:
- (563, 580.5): 0.2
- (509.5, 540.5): -0.3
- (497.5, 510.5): 0.1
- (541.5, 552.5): 0.3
